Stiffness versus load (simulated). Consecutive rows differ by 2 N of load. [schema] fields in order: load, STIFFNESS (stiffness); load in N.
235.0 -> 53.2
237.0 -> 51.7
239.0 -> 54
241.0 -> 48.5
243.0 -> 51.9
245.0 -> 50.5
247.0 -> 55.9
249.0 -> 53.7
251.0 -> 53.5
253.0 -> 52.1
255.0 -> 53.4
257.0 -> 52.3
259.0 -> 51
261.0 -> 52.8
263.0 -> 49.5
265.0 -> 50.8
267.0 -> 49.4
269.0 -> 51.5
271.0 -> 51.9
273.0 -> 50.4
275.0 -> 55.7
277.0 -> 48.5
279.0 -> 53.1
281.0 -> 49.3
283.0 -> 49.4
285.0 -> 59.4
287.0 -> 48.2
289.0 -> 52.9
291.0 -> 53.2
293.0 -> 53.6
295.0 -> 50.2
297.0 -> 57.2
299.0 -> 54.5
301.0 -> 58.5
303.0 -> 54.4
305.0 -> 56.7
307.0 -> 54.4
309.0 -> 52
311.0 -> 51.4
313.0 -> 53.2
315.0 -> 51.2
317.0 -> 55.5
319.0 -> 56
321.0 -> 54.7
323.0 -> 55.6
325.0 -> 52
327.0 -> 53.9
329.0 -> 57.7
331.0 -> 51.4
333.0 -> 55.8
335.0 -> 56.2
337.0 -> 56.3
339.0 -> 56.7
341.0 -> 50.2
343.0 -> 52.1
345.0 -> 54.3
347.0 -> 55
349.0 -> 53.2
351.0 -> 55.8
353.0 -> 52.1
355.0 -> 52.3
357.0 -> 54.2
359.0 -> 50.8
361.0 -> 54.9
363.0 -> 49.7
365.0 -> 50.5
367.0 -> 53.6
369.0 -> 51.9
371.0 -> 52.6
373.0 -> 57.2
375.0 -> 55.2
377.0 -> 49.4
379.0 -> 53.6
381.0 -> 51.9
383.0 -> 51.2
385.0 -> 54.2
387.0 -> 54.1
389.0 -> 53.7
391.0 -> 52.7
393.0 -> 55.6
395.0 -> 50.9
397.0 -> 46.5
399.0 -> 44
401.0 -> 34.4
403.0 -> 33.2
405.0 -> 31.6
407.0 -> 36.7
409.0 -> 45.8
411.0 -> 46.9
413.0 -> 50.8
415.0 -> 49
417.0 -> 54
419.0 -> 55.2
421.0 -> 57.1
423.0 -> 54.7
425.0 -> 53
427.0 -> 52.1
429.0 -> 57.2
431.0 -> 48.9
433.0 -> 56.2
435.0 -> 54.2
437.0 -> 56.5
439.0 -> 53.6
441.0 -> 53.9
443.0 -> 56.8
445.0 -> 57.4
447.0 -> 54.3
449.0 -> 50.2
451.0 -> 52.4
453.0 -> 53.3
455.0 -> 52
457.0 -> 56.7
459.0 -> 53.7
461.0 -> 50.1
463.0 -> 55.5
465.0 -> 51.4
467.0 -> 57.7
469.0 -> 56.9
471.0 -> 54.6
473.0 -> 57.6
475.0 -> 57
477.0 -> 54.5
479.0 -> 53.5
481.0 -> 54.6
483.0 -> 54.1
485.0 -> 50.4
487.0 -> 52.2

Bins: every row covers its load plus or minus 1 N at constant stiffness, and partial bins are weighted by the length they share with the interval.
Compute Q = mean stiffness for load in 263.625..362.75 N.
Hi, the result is 53.4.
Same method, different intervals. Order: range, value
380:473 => 51.4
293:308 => 55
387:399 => 51.4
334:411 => 50.6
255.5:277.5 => 51.4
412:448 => 54.2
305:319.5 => 53.5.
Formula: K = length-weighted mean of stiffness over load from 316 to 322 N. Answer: 55.4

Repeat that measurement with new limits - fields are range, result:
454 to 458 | 54.4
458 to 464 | 53.1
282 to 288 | 52.3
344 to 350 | 54.2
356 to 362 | 53.3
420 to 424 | 55.9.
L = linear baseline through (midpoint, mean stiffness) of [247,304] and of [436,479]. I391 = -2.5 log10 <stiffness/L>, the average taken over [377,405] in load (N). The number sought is 0.12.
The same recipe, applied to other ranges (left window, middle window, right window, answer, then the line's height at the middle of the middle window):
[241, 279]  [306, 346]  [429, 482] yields -0.03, 52.7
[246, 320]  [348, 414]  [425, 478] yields 0.08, 53.8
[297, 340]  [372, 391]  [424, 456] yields 0.02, 54.3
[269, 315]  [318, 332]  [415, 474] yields -0.02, 53.3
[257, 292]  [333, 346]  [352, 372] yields -0.05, 52.1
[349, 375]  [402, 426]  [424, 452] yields 0.14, 53.7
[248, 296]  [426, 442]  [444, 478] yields 0.00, 54.1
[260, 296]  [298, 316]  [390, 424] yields -0.07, 50.6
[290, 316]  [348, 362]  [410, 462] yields 0.01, 53.7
